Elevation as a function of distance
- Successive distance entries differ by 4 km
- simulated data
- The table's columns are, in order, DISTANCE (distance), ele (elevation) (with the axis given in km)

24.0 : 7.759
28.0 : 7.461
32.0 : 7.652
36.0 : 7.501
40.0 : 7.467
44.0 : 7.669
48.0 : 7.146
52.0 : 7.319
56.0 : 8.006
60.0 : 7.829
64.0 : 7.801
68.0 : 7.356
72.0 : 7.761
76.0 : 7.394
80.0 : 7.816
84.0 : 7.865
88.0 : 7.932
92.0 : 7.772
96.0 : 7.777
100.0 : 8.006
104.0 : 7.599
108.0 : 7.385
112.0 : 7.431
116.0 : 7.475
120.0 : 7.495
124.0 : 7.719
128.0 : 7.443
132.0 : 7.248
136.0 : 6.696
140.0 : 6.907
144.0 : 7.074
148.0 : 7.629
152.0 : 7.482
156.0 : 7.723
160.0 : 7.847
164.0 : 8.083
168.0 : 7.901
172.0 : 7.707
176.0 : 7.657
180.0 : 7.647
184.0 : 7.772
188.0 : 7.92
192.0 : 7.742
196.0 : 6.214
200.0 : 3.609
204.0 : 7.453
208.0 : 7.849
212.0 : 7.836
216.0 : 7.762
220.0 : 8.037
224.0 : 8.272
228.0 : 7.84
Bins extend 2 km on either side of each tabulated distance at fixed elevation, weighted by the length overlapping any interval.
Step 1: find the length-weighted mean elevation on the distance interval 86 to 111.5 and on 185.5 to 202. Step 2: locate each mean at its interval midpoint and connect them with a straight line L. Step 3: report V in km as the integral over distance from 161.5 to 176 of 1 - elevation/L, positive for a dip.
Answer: -2.4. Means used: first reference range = 7.73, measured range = 7.86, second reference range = 6.41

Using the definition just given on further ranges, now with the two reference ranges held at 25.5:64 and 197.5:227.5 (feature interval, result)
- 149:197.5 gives -2.06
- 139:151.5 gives 0.22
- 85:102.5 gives -0.88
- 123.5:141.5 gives 0.61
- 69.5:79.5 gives -0.11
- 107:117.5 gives 0.03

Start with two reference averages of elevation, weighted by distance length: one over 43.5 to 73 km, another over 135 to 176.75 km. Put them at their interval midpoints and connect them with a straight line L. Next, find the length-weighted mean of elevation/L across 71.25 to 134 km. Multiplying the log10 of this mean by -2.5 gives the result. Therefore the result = -0.01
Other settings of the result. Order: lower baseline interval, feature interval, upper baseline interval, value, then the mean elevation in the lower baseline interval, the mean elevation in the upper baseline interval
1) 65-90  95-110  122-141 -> -0.030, 7.69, 7.22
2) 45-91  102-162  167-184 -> 0.041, 7.66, 7.72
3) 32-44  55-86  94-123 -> -0.021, 7.54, 7.6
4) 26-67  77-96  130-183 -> -0.037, 7.58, 7.51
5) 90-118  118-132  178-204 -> -0.009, 7.63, 6.87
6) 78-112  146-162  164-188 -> 0.014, 7.75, 7.78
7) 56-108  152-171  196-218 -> -0.097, 7.74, 6.84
